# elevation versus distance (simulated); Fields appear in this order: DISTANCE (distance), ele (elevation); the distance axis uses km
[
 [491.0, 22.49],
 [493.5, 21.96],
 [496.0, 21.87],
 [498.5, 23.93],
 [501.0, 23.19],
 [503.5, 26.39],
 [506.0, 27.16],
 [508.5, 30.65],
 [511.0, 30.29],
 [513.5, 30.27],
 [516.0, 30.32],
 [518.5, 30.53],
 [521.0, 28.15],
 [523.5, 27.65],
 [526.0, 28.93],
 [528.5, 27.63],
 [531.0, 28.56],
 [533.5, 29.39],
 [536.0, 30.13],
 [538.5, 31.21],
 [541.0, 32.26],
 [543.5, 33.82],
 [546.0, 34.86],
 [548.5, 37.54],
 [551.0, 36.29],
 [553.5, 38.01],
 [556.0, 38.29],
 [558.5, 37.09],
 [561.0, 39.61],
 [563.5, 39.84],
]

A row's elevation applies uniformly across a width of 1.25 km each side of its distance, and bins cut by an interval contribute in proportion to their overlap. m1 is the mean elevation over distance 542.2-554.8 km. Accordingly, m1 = 36.1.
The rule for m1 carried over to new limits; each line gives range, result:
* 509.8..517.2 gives 30.3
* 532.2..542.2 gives 30.7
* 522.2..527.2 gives 28.3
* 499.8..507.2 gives 25.6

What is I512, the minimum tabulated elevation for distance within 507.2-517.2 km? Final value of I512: 30.27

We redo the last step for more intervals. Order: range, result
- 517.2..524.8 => 27.65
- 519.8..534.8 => 27.63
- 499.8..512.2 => 23.19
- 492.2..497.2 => 21.87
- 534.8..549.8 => 30.13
